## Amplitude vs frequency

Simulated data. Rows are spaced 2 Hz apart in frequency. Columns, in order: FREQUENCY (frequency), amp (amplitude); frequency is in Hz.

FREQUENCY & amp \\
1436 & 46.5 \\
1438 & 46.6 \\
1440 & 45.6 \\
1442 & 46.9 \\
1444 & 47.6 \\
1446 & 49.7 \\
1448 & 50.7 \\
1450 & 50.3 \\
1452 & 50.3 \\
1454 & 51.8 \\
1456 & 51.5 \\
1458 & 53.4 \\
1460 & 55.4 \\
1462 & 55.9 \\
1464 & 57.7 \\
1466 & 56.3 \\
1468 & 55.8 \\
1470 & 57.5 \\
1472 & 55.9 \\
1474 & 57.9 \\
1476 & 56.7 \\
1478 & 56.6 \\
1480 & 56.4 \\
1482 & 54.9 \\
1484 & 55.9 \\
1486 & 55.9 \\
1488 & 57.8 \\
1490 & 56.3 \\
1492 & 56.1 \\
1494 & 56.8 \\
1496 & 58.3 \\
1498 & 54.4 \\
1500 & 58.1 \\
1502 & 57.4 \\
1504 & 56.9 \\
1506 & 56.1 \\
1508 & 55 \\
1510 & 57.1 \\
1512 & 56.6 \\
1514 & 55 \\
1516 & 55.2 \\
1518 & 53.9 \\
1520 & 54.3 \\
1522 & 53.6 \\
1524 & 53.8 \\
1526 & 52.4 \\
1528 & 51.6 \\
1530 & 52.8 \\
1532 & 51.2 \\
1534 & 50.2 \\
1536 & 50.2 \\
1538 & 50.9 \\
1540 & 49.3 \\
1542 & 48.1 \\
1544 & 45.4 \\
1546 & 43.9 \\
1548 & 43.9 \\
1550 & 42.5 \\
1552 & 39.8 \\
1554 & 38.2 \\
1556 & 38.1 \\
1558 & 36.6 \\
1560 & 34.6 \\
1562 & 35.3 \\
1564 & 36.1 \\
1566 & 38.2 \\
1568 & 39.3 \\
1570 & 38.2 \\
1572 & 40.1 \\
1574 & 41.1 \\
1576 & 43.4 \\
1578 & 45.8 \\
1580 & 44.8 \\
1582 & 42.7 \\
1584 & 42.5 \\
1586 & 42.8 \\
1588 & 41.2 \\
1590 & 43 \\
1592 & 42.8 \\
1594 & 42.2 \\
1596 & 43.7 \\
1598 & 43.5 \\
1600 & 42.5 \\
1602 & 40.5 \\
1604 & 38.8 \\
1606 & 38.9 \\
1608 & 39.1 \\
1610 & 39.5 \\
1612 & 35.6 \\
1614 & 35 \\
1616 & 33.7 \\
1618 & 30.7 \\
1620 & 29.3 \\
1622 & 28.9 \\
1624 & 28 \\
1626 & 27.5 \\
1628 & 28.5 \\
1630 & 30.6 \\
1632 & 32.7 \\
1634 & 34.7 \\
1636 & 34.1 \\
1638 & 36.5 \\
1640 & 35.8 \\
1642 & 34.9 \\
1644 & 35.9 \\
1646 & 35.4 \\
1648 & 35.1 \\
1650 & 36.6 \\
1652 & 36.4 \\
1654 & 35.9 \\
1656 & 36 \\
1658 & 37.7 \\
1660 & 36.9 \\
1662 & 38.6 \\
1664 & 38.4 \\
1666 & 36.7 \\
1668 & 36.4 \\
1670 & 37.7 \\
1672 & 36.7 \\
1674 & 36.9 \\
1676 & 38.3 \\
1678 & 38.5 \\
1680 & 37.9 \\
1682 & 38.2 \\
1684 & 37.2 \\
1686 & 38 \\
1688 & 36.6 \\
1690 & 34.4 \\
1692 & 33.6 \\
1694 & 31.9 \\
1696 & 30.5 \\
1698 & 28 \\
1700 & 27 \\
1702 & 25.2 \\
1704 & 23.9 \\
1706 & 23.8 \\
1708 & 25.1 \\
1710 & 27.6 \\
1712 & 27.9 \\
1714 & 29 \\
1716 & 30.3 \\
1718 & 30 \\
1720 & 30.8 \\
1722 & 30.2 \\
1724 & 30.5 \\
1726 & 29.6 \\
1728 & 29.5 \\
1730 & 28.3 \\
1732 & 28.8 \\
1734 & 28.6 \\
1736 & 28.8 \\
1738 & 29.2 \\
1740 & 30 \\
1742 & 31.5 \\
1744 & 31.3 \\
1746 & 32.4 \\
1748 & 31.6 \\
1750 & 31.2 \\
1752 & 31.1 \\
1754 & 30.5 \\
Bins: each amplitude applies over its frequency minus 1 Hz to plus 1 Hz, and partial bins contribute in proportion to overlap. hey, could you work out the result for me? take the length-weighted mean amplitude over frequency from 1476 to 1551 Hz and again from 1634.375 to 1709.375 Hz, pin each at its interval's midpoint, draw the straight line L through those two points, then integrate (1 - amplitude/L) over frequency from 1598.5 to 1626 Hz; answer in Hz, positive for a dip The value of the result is 4.2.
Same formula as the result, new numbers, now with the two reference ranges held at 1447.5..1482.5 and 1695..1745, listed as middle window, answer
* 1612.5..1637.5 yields 4.6 Hz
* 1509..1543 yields -2.9 Hz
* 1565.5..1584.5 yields 0.8 Hz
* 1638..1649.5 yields 0.3 Hz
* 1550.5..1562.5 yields 2.1 Hz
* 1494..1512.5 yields -2.1 Hz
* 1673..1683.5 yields -1.6 Hz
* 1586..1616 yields 0.4 Hz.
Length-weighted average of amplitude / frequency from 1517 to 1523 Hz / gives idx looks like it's 53.9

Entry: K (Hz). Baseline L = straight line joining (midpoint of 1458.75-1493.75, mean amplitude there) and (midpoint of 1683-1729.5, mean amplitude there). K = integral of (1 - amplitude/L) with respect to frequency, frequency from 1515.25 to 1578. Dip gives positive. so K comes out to 4.3 Hz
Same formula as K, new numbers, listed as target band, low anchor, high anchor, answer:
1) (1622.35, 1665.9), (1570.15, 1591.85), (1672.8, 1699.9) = 3.97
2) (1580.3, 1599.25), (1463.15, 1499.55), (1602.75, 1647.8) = -1.60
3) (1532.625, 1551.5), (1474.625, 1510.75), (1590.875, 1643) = 0.48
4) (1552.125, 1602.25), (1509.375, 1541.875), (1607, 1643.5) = 1.89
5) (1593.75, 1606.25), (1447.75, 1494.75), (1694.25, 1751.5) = 0.08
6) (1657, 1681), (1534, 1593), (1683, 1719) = -3.47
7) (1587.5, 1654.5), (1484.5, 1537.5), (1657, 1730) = 8.82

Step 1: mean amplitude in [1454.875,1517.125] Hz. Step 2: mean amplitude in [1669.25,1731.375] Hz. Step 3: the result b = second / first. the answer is 0.6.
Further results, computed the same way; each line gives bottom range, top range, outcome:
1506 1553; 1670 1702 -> 0.68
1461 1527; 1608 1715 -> 0.60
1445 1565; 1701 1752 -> 0.56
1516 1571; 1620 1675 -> 0.76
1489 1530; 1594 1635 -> 0.64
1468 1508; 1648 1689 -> 0.66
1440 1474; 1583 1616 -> 0.77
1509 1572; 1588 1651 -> 0.77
